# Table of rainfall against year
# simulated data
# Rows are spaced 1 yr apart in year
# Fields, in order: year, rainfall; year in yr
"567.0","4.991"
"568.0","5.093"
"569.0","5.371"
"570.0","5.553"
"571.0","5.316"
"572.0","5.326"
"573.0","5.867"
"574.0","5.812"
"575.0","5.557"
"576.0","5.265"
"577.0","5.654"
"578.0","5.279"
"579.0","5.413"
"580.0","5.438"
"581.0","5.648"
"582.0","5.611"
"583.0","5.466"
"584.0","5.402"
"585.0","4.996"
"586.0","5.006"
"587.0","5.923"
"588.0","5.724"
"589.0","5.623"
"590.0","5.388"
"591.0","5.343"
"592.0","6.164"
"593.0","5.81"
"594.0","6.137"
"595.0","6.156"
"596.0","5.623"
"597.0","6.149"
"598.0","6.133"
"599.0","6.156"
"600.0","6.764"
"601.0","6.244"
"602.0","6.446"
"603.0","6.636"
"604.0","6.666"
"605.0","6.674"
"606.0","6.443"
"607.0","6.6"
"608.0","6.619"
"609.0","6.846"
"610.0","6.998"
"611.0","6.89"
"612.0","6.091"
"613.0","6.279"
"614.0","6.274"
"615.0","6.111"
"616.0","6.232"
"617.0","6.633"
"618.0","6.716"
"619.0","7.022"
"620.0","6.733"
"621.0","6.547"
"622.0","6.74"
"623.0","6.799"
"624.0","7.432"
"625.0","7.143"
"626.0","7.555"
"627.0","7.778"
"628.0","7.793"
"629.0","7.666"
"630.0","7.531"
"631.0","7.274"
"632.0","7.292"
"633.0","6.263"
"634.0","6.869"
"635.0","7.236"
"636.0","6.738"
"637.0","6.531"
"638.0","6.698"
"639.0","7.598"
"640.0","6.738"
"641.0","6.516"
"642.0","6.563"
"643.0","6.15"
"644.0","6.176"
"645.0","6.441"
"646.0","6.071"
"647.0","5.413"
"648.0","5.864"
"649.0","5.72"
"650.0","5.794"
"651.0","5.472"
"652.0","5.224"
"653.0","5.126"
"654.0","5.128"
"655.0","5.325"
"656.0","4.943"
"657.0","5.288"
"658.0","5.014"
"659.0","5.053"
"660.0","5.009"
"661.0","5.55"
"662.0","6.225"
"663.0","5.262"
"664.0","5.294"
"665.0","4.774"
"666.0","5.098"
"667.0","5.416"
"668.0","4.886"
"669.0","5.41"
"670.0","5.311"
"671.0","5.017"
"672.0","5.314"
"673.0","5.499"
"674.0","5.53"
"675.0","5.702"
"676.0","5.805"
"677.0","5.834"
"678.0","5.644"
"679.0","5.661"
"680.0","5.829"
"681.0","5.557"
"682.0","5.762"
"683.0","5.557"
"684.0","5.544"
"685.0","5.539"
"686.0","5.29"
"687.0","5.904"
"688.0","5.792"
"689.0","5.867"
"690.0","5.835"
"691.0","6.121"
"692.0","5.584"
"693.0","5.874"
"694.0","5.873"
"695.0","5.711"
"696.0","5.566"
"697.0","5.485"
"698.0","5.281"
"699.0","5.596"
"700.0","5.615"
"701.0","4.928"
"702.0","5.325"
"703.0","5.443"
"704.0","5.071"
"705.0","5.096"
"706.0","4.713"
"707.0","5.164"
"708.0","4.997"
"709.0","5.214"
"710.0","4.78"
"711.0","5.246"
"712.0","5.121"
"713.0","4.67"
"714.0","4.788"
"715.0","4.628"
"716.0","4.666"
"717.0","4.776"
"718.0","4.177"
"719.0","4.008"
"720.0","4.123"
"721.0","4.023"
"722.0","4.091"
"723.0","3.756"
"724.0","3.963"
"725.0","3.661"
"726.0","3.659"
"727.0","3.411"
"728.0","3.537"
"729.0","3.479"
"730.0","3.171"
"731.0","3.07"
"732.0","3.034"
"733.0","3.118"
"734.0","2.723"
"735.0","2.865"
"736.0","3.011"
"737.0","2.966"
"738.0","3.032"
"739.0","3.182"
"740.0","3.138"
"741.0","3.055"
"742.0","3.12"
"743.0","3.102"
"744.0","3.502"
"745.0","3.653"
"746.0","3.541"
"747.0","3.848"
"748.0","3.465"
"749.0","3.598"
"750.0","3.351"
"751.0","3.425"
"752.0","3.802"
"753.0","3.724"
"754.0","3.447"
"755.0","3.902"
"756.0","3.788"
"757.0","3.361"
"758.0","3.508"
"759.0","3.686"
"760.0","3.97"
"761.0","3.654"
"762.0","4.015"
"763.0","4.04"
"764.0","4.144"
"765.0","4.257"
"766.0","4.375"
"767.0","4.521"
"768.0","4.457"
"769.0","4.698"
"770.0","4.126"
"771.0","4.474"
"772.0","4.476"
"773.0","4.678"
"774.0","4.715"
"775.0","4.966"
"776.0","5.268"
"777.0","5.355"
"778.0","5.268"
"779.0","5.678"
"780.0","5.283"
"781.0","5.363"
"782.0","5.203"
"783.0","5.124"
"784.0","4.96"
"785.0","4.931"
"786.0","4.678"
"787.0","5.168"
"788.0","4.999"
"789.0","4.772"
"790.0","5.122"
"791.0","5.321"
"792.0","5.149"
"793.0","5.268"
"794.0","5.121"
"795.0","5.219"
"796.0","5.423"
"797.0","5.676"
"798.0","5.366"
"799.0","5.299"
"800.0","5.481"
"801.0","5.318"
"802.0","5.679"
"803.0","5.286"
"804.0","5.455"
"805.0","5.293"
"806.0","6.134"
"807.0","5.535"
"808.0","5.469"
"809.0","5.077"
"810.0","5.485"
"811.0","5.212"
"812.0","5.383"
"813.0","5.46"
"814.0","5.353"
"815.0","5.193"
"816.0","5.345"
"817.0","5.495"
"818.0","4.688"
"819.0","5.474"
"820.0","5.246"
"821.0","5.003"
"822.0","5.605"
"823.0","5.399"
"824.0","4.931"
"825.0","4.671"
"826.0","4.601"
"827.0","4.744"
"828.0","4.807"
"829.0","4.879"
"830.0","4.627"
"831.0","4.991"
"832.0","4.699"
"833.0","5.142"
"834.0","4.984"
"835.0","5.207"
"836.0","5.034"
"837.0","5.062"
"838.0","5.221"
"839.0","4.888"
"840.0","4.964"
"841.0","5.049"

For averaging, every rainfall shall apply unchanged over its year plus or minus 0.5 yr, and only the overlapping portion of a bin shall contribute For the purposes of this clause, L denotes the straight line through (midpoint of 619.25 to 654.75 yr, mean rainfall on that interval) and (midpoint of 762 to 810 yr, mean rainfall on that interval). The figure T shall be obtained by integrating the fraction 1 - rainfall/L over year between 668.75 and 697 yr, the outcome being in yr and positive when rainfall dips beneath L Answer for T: 2.17 yr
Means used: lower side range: 6.58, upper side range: 5.05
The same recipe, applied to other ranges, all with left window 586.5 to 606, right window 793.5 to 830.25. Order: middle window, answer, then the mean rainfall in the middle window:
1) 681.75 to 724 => 4.1 yr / 5.14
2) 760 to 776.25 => 3.1 yr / 4.4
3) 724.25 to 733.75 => 3.8 yr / 3.35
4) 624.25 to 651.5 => -3.5 yr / 6.71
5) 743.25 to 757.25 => 4.8 yr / 3.6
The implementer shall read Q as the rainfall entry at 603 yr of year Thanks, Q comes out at 6.636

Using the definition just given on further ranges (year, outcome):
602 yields 6.446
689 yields 5.867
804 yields 5.455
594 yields 6.137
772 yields 4.476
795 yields 5.219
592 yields 6.164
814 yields 5.353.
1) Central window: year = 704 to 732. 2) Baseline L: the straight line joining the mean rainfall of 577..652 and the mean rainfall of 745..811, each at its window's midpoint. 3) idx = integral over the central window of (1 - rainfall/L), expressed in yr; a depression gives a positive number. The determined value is 5.4 yr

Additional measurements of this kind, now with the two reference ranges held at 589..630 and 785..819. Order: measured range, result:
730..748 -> 7.97 yr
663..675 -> 1.78 yr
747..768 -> 6.65 yr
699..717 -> 2.68 yr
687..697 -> 0.38 yr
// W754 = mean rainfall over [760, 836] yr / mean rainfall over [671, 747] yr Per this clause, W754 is 1.09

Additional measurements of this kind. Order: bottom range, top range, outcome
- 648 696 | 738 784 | 0.75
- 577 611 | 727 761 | 0.56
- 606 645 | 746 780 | 0.61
